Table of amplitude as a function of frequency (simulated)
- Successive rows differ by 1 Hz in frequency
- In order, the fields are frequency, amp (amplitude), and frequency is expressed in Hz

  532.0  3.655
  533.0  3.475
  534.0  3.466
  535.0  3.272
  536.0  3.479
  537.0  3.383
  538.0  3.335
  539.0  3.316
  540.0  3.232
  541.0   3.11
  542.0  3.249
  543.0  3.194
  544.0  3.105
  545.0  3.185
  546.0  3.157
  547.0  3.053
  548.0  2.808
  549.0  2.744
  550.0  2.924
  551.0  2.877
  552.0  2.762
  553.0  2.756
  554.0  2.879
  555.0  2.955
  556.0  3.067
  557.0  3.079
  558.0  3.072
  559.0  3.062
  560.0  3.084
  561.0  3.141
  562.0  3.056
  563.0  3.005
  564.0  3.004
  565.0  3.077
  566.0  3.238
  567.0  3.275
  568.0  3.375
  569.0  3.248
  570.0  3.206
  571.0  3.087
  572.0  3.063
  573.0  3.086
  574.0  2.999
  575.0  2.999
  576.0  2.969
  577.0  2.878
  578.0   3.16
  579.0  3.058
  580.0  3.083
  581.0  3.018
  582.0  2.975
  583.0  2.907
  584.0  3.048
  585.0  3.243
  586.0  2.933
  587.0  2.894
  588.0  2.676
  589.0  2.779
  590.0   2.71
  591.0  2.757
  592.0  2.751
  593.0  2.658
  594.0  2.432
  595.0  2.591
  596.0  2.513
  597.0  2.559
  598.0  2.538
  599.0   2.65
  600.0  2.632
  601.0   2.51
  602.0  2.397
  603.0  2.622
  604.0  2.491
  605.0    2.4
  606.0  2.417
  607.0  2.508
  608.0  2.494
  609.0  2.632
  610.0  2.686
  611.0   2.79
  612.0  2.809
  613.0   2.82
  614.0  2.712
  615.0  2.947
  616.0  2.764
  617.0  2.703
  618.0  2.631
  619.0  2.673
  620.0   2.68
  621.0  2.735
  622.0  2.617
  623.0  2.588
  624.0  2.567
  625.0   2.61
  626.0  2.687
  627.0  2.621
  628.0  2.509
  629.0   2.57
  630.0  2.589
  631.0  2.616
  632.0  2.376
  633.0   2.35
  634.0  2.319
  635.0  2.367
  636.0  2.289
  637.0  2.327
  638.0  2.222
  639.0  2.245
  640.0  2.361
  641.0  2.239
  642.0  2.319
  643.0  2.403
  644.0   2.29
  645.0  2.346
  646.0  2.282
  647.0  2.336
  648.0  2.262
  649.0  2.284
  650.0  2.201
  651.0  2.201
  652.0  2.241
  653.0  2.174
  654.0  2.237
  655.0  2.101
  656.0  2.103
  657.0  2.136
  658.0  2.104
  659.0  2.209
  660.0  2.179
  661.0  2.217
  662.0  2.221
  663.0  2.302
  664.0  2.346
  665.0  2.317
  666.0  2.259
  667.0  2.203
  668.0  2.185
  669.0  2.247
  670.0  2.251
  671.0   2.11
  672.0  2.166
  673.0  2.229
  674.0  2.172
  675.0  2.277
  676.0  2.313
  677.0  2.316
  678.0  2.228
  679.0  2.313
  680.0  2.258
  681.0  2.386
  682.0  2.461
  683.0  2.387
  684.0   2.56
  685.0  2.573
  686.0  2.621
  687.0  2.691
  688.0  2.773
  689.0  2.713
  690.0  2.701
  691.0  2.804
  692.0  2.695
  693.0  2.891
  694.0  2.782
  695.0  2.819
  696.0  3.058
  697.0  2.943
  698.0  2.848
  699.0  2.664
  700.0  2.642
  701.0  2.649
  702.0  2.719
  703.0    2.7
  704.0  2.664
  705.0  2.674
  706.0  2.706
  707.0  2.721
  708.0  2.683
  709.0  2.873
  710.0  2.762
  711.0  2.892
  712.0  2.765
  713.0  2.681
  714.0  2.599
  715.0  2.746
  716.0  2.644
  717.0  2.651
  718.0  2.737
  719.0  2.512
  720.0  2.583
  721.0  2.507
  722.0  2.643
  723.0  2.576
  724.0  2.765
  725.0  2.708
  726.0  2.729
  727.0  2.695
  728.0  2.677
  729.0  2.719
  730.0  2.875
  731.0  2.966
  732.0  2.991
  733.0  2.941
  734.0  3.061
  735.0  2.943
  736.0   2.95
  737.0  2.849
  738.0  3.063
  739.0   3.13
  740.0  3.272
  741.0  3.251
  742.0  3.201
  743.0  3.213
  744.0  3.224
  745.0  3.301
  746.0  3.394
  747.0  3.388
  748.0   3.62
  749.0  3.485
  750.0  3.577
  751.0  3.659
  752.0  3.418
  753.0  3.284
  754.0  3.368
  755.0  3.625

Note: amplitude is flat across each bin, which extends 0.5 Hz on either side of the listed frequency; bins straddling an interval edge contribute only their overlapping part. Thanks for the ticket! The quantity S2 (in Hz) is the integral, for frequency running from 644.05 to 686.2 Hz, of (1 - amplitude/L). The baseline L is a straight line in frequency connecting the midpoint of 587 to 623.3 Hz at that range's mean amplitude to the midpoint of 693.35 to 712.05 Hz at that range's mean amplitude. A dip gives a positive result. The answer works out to 7.0 Hz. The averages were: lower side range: 2.64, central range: 2.27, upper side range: 2.77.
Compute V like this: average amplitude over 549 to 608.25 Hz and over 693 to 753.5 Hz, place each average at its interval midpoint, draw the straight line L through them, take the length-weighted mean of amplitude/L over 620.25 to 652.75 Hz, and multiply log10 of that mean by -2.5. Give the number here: 0.20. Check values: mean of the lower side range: 2.88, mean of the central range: 2.41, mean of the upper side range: 2.91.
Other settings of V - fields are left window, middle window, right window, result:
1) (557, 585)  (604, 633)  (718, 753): 0.168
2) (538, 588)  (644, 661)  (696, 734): 0.280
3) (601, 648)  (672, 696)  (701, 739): 0.061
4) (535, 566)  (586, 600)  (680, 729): 0.118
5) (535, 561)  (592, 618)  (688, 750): 0.153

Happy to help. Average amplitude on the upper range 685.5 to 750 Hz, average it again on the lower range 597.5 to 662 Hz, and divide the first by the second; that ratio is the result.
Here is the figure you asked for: 1.2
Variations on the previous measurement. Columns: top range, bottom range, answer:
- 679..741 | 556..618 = 0.96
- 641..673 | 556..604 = 0.77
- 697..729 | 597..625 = 1.03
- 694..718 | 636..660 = 1.22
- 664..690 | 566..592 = 0.78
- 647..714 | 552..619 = 0.86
